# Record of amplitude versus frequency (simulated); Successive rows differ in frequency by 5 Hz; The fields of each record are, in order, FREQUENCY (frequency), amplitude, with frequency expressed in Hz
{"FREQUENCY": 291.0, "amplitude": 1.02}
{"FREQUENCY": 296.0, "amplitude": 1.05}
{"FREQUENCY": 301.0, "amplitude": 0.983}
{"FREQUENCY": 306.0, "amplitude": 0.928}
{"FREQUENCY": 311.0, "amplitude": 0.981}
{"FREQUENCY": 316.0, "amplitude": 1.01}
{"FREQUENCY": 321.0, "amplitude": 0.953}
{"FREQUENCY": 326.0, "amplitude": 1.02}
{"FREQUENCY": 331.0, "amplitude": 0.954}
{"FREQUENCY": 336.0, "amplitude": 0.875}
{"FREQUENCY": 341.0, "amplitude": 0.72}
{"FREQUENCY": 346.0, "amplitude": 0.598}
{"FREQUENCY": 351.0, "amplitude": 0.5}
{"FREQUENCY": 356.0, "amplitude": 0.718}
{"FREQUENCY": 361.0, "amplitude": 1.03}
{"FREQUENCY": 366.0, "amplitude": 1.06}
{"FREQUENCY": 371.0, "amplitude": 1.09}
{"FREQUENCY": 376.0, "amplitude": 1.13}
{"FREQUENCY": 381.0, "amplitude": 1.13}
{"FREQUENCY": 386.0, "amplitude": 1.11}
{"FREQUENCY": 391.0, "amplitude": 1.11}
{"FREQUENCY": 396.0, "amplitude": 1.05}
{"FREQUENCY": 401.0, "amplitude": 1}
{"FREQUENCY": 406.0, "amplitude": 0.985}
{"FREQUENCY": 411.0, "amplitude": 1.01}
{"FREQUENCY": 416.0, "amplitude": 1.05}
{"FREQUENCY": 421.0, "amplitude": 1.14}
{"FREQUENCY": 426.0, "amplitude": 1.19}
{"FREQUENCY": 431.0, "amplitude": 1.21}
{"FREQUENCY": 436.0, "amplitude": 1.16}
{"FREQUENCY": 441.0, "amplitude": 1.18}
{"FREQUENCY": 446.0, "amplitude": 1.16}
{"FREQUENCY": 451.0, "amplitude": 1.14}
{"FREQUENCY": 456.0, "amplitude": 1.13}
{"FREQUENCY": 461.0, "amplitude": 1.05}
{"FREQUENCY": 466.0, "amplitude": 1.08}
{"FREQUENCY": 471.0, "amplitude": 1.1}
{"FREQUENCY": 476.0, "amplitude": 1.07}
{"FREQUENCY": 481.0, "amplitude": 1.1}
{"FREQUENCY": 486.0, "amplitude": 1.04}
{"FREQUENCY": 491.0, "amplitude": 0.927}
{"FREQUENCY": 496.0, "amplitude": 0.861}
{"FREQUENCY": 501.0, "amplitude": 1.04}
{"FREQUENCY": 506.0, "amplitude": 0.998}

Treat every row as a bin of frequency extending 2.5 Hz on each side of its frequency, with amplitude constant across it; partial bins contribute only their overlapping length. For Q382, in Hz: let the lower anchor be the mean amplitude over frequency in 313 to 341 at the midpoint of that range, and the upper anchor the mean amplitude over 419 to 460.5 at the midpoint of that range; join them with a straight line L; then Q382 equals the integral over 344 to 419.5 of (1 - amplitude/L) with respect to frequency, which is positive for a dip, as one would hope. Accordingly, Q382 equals 5.3 Hz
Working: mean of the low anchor 0.941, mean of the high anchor 1.16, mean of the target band 0.976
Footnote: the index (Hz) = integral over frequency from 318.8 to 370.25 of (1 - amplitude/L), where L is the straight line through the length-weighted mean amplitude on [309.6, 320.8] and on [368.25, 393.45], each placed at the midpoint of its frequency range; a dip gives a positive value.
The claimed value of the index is 9.5 Hz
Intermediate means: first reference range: 0.988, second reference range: 1.11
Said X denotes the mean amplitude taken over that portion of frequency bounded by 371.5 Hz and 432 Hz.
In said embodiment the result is 1.09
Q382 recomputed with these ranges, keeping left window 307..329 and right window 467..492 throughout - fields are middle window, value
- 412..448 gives -3.99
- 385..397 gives -0.88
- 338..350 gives 4.20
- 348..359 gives 4.11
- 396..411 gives 0.27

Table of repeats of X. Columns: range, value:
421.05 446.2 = 1.18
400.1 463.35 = 1.11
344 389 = 0.935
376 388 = 1.12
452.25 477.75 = 1.09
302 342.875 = 0.935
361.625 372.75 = 1.07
